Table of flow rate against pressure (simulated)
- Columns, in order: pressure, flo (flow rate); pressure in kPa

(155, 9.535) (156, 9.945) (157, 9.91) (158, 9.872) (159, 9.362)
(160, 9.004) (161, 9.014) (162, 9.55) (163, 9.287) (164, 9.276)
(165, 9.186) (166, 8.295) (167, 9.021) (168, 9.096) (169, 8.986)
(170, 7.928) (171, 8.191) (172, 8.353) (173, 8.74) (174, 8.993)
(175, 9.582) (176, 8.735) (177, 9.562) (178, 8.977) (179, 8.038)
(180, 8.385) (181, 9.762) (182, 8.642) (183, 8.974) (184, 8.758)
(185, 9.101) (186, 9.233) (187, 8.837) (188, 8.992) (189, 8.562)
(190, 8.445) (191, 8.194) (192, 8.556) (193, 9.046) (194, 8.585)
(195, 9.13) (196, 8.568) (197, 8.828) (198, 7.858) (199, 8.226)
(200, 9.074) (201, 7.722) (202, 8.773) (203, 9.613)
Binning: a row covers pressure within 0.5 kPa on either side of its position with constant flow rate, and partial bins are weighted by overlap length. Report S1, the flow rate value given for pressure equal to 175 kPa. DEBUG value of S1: 9.582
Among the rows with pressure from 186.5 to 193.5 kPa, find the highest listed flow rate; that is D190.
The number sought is 9.046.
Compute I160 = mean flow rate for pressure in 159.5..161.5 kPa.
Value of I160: 9.01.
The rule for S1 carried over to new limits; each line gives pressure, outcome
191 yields 8.194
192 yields 8.556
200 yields 9.074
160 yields 9.004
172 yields 8.353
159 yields 9.362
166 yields 8.295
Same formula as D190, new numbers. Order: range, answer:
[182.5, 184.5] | 8.974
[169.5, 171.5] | 8.191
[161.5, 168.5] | 9.55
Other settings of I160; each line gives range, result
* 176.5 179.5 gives 8.86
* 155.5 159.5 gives 9.77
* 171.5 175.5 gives 8.92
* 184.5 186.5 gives 9.17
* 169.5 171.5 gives 8.06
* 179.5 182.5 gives 8.93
